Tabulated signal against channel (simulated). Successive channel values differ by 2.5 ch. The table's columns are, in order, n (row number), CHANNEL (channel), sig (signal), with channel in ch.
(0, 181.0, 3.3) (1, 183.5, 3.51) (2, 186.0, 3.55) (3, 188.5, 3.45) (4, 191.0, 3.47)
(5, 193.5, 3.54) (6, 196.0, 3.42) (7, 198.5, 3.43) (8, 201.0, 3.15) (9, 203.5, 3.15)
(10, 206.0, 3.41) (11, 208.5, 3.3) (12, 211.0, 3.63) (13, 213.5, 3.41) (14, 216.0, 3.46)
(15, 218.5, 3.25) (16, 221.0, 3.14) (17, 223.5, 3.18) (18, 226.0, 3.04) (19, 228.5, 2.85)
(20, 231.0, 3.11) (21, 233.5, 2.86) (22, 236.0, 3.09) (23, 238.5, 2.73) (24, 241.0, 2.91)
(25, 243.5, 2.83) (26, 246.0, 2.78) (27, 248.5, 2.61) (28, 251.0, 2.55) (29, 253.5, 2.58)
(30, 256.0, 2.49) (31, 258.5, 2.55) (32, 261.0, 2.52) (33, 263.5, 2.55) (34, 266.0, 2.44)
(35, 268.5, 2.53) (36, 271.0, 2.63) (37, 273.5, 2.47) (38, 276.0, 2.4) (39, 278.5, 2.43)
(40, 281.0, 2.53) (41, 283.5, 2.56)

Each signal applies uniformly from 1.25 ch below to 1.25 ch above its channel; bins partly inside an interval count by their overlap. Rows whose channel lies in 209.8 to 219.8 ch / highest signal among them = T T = 3.63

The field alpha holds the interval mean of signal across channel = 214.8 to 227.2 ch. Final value 3.21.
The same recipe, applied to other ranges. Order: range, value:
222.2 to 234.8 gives 3.01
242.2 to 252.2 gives 2.69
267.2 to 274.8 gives 2.54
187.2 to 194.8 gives 3.49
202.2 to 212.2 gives 3.37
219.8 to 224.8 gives 3.16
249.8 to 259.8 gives 2.54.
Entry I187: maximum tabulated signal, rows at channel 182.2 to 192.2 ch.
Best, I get 3.55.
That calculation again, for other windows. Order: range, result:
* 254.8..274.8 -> 2.63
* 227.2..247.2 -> 3.11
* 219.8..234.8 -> 3.18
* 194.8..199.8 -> 3.43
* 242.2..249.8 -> 2.83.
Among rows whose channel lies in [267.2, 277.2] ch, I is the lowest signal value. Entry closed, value 2.4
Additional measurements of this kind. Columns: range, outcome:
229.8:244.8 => 2.73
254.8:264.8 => 2.49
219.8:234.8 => 2.85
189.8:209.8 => 3.15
